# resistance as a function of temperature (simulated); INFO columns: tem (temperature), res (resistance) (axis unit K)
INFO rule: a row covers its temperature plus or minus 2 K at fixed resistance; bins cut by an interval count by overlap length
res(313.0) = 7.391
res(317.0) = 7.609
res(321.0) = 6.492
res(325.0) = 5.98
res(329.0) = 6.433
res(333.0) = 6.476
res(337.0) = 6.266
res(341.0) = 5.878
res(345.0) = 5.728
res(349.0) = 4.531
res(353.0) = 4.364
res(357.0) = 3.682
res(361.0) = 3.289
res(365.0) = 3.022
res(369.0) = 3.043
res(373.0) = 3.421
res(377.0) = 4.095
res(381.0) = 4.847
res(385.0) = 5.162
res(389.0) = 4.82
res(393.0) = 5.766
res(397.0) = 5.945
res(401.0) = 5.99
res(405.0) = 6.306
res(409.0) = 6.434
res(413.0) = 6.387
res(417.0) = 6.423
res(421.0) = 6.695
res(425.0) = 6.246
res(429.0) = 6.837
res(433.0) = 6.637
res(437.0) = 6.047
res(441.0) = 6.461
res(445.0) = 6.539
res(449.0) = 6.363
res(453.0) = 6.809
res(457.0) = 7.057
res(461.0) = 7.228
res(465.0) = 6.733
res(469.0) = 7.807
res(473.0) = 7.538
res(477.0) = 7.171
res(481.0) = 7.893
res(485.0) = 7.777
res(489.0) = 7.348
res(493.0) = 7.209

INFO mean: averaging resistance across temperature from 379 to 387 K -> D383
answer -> 5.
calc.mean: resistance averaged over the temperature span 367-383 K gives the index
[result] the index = 3.85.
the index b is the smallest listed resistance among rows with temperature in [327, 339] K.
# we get 6.266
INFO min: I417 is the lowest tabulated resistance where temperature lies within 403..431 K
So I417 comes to 6.246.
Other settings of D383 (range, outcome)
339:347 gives 5.8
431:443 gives 6.38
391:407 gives 6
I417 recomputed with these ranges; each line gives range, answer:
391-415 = 5.766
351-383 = 3.022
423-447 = 6.047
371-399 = 3.421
